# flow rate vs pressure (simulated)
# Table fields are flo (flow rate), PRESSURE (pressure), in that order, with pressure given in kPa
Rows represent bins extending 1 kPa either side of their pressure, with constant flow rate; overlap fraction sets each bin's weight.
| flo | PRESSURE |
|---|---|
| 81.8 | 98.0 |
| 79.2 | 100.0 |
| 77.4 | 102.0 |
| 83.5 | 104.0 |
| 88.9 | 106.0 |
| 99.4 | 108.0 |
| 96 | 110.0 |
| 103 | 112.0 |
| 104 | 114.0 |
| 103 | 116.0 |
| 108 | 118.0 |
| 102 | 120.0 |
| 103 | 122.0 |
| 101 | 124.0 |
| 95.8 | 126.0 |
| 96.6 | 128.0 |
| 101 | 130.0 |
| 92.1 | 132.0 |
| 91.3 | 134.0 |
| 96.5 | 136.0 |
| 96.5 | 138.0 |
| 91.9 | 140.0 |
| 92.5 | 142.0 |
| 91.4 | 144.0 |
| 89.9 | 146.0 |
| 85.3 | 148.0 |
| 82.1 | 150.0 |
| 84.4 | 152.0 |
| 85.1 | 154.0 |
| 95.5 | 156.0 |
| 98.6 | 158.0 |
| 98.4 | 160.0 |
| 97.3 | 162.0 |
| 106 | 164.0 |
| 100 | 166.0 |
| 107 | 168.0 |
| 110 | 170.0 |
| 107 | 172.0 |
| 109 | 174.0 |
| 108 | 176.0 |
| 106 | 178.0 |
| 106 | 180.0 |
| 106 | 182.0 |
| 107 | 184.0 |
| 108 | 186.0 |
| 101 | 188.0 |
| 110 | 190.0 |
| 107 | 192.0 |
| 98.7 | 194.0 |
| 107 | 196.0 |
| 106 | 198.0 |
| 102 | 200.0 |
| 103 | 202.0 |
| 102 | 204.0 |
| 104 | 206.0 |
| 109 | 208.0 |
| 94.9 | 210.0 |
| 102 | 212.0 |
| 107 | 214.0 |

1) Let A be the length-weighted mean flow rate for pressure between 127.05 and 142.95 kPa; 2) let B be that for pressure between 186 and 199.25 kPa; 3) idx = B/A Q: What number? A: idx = 1.11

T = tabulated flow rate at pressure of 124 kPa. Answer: 101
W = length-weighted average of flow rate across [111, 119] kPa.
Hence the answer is 104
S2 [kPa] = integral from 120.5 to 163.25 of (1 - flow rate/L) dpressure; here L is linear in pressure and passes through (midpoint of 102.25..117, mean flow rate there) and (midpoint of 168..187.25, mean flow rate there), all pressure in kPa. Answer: 3.1 kPa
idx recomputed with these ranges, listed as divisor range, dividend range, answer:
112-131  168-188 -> 1.05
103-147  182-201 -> 1.09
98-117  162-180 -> 1.15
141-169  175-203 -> 1.12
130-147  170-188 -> 1.15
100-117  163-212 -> 1.12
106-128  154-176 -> 1.02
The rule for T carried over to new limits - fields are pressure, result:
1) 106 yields 88.9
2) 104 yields 83.5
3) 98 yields 81.8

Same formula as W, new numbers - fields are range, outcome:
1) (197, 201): 104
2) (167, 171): 108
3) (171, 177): 108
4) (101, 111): 89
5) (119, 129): 99.7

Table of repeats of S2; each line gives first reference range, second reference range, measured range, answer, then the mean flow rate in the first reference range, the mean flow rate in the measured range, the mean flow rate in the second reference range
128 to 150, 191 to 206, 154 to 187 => -1.8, 92.5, 104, 104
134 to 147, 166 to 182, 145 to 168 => 1.4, 93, 93.6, 107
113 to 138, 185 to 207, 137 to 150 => 1.3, 99.4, 90.5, 104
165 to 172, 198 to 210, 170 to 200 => -0.4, 106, 106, 103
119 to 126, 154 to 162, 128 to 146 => 0.9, 101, 94.1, 95.9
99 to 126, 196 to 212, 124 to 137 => 0.2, 96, 96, 103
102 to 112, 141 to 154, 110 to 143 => -3.3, 91.6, 98.6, 87.4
